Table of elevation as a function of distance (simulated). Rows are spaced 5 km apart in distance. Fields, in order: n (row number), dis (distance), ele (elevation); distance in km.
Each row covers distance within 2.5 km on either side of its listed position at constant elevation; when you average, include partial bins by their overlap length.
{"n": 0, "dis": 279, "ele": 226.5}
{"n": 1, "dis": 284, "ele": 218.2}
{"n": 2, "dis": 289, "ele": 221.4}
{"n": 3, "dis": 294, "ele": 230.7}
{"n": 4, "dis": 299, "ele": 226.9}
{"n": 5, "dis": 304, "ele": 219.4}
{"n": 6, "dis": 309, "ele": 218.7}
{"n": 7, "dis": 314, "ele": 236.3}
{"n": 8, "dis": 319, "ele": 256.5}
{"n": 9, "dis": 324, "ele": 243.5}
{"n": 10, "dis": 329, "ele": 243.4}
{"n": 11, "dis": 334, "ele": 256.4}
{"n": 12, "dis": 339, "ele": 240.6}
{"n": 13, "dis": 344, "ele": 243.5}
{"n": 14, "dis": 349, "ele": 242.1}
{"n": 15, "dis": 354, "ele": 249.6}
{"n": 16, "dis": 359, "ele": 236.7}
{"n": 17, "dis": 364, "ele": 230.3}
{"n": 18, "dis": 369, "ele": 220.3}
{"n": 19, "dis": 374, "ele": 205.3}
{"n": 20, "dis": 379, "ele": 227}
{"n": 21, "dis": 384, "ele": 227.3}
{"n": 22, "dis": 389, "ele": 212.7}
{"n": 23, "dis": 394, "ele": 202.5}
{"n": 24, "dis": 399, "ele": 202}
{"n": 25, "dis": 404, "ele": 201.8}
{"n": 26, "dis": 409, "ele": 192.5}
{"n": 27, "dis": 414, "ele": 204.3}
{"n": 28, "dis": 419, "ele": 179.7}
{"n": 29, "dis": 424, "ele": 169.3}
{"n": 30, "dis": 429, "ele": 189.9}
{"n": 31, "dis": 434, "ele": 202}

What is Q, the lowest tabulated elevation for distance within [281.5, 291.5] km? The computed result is 218.2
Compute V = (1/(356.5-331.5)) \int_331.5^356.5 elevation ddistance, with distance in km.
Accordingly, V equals 246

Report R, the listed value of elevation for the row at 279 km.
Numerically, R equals 226.5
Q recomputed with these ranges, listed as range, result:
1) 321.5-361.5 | 236.7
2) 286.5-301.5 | 221.4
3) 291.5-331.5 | 218.7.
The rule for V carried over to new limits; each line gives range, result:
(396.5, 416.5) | 200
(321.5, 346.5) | 245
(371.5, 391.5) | 218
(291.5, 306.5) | 226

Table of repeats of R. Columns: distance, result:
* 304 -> 219.4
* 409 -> 192.5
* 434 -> 202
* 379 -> 227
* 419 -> 179.7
